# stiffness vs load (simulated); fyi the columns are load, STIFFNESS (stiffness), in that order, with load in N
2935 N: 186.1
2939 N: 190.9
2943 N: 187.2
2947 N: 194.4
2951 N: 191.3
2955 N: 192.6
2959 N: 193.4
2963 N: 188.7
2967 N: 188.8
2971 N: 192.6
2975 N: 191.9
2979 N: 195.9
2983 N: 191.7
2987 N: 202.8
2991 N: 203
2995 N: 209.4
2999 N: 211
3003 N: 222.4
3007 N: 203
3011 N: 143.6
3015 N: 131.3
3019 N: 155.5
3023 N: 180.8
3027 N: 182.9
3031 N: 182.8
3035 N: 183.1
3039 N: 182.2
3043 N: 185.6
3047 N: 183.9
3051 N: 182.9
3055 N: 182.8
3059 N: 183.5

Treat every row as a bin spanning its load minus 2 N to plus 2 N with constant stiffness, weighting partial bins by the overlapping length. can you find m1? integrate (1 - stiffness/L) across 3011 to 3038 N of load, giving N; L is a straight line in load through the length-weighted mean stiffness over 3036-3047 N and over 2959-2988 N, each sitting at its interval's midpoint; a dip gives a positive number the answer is 2.6 N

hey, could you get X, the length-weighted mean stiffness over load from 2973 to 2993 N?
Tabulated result 197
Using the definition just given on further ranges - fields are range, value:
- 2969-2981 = 193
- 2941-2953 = 191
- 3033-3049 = 184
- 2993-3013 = 198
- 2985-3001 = 207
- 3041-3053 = 184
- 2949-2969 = 191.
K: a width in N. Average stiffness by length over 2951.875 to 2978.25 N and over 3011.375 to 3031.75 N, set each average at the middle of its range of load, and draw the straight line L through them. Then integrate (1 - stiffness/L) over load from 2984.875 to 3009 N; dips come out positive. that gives -4.5 N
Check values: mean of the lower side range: 192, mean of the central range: 209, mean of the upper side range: 164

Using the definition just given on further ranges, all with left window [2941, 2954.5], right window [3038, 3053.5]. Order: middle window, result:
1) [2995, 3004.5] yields -1.4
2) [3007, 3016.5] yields 1.8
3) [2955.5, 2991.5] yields -0.9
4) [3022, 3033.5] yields 0.2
